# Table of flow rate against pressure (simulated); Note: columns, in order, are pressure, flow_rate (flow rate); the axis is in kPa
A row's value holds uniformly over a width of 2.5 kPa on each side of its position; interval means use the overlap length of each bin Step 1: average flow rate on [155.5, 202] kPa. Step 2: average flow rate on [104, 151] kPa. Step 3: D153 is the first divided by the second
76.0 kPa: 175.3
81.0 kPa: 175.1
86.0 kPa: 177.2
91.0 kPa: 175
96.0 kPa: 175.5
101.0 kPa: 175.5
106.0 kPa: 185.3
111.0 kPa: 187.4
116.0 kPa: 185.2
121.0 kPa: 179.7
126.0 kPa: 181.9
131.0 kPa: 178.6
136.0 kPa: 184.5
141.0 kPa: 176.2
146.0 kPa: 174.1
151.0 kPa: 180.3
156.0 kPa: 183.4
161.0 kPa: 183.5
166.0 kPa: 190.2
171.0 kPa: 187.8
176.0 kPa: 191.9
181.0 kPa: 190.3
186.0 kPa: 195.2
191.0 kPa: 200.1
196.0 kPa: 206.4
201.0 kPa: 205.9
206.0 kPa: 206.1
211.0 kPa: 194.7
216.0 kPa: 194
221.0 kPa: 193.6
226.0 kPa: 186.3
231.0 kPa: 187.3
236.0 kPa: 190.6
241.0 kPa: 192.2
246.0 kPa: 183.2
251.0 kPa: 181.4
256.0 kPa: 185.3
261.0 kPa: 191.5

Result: 1.1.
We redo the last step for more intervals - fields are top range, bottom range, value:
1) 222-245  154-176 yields 1.01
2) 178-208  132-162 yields 1.11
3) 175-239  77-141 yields 1.09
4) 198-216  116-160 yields 1.12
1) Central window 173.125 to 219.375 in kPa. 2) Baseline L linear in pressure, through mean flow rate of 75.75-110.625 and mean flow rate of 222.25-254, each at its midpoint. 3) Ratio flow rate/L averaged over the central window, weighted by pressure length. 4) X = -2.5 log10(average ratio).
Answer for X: -0.08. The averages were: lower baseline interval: 178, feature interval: 198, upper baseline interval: 187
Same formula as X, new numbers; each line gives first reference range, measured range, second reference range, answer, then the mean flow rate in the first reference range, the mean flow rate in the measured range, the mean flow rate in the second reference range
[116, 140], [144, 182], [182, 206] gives 0.04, 181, 185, 202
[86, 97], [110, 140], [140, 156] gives -0.03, 176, 182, 178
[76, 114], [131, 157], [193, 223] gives 0.05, 179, 179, 200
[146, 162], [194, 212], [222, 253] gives -0.11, 181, 204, 187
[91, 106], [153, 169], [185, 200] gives 0.04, 177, 186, 202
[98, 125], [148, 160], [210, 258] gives 0.02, 182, 182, 189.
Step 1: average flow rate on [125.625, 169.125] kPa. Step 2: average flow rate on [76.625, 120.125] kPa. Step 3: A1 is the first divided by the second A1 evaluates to 1.01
